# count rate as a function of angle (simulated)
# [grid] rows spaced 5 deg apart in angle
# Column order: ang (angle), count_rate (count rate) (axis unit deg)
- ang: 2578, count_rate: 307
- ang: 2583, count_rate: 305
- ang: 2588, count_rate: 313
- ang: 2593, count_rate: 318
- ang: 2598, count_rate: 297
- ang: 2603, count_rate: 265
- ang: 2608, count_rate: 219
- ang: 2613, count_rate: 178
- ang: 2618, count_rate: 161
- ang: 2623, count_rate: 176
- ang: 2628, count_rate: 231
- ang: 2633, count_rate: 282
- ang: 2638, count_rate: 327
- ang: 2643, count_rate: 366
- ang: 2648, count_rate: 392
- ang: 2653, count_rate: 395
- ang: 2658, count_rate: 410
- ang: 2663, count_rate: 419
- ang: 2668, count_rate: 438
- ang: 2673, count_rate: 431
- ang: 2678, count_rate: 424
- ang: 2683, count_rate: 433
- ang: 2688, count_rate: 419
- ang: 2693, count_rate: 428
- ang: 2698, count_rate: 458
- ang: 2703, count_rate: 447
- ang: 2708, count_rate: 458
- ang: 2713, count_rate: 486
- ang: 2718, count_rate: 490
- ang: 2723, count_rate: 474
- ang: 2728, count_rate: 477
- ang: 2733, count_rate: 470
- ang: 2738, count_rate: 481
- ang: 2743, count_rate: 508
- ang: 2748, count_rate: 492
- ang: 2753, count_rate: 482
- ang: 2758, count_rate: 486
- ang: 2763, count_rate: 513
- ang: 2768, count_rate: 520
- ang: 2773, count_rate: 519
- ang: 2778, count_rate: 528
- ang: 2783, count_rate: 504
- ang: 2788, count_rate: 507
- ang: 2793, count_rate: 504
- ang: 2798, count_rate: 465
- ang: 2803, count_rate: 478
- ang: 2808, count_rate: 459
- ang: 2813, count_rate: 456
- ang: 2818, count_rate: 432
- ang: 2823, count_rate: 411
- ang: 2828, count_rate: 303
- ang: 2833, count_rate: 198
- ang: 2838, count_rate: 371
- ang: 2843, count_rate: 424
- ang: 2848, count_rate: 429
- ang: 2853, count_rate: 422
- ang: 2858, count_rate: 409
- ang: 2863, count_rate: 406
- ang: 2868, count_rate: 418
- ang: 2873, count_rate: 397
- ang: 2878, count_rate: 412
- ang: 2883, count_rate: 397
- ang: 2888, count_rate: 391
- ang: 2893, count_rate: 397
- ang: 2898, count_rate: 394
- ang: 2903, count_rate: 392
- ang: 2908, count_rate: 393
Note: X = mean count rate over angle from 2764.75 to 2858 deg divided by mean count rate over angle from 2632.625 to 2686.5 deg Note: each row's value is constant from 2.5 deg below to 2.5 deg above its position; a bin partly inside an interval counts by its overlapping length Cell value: 1.11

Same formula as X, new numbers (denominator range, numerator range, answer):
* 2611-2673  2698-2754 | 1.49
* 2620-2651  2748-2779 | 1.71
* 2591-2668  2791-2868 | 1.37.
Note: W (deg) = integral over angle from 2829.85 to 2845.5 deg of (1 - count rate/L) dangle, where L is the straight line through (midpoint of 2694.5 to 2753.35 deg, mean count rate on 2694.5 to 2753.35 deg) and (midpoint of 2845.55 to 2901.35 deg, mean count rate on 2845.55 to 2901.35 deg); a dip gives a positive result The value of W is 3.4 deg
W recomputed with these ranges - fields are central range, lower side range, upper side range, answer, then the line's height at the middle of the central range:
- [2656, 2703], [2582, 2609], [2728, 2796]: -4.2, 395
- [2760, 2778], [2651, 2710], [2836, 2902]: -4.3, 418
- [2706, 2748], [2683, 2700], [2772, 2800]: -1.9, 460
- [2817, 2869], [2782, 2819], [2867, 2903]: 6.5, 438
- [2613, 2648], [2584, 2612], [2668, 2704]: 8.1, 336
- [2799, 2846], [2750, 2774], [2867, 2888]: 5.9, 451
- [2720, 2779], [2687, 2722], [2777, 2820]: -3.3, 468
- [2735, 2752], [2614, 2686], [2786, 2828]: -3.4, 410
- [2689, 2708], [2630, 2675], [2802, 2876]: -2.8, 386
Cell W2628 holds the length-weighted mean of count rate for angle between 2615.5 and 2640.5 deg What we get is 235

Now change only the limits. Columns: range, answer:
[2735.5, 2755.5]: 491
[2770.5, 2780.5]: 524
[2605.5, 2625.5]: 184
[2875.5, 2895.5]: 399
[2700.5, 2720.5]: 470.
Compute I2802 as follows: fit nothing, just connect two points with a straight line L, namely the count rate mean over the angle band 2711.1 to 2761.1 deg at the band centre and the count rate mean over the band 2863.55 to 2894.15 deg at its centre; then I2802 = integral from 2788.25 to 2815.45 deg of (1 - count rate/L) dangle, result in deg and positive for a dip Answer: -1.7 deg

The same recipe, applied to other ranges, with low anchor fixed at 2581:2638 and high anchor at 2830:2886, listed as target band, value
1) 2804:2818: -3.56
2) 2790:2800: -3.74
